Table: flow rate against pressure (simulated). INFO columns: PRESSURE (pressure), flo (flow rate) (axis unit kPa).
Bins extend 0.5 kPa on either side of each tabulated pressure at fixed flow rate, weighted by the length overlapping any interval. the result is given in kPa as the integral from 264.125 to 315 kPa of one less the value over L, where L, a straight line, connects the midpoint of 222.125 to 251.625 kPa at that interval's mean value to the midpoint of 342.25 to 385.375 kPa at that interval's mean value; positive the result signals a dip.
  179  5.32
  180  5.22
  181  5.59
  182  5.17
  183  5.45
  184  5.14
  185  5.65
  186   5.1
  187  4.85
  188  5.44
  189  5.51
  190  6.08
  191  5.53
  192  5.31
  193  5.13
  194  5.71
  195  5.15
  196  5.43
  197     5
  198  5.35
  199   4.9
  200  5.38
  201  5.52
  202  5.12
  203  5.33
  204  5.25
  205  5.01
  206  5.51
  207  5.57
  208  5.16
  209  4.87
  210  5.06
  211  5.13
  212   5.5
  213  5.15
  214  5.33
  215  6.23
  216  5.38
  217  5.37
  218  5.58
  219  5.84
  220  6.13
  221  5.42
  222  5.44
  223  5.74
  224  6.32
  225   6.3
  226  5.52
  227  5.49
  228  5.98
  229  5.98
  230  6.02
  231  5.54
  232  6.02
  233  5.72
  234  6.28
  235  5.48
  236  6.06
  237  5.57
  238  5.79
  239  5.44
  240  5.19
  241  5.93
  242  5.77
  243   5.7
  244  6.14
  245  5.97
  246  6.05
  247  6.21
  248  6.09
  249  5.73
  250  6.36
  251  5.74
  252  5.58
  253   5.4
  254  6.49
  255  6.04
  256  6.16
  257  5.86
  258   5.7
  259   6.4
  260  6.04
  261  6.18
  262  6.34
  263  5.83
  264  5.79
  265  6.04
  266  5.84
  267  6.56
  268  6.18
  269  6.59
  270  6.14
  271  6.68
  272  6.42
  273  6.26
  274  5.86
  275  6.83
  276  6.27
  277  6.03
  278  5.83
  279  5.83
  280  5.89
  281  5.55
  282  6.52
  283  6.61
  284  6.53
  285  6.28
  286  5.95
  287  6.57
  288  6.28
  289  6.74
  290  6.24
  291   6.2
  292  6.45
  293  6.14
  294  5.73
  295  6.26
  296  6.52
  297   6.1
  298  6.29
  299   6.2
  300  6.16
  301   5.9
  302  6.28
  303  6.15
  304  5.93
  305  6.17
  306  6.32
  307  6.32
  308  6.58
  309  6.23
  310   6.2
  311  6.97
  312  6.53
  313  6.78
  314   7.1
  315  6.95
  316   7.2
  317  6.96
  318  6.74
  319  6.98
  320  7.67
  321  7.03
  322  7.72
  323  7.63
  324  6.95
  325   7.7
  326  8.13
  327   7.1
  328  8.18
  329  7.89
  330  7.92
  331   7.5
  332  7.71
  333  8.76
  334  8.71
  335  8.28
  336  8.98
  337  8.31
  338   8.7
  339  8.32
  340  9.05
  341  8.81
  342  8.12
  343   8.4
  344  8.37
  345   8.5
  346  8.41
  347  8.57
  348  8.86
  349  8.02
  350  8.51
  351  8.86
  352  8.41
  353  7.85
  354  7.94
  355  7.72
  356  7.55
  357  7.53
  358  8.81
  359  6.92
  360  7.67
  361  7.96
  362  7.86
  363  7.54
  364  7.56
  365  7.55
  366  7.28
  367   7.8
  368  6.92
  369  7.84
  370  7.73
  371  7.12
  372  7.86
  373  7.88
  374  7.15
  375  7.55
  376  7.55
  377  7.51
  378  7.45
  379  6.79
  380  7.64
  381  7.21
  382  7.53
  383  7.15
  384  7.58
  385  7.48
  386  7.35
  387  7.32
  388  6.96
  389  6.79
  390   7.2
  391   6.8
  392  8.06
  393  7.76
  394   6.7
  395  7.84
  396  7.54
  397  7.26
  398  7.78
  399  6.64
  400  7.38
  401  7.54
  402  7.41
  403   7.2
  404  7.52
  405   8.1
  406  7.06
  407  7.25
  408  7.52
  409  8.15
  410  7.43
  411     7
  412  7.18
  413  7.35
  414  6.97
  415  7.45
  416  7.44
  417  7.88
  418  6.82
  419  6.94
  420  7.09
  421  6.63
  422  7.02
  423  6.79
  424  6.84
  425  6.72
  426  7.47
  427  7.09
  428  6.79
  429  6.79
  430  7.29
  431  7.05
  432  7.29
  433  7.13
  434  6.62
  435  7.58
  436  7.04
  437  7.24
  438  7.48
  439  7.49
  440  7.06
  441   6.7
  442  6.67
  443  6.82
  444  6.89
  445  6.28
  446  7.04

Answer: 2.8 kPa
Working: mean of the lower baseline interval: 5.86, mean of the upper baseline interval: 7.78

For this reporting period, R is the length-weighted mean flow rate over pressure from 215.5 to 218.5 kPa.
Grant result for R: 5.44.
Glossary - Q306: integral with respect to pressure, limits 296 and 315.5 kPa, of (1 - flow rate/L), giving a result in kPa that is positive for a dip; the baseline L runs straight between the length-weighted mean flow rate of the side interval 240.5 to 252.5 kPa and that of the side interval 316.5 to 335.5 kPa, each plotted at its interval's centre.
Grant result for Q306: 2.3 kPa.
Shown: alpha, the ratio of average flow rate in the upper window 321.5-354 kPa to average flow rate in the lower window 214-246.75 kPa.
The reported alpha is 1.4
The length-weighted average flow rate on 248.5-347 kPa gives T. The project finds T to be 6.78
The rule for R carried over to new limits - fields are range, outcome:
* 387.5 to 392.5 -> 7.16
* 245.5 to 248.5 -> 6.12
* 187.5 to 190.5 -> 5.68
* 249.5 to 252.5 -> 5.89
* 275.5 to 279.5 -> 5.99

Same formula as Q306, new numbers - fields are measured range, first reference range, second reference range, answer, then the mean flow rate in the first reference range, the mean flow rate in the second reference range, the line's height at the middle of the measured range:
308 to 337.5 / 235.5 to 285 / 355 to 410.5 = -2.98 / 6.04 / 7.47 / 6.77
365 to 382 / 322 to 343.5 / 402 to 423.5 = 0.53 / 8.14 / 7.28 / 7.7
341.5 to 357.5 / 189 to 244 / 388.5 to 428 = -3.53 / 5.56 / 7.27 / 6.74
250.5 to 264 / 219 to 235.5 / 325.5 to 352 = 1.11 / 5.84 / 8.35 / 6.51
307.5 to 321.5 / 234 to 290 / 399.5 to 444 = -0.91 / 6.06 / 7.18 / 6.43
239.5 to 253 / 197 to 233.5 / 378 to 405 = -0.04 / 5.52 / 7.34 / 5.84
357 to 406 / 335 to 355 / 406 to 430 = 2.16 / 8.45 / 7.16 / 7.8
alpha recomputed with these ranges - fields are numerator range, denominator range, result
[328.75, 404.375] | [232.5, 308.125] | 1.28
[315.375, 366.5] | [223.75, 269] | 1.34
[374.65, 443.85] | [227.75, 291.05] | 1.20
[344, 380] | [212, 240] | 1.36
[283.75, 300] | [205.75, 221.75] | 1.15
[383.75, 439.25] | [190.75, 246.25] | 1.30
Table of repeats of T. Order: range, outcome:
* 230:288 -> 6.03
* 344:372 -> 7.91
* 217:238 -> 5.81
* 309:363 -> 7.84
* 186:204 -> 5.33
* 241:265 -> 5.98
